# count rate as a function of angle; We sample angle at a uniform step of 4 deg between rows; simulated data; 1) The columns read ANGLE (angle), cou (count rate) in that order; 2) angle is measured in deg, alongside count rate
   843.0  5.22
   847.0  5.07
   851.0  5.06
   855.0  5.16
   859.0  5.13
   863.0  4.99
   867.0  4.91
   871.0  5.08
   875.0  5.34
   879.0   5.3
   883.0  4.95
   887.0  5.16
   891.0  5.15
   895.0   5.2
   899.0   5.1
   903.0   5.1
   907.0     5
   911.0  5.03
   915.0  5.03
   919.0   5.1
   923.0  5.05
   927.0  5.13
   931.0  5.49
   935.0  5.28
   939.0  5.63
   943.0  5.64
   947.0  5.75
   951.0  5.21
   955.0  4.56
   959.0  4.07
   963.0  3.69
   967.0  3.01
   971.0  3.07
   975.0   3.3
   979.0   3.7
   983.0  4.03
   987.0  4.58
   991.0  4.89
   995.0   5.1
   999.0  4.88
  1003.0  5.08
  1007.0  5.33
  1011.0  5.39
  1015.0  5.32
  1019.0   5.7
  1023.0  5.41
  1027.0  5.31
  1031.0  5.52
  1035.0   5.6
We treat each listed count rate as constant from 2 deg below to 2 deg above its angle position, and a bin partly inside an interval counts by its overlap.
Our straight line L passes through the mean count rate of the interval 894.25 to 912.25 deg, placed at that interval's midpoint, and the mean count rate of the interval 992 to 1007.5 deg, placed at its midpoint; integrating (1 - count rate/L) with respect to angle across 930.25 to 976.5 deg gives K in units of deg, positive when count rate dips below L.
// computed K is 4.78 deg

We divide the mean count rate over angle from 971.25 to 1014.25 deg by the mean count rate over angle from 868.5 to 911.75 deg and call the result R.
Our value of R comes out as 0.89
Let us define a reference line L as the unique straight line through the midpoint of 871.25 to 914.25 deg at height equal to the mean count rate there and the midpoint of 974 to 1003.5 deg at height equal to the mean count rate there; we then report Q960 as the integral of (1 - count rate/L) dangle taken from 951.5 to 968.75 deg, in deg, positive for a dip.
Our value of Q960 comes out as 2.6 deg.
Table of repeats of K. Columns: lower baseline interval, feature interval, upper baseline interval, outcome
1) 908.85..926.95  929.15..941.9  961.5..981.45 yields -2.8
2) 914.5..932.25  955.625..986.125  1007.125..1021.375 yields 9.6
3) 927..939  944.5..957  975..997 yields -0.4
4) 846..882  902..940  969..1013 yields -2.7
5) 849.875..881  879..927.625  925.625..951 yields 2.0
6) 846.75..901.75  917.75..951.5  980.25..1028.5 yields -1.9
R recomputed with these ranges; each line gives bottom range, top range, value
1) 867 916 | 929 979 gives 0.88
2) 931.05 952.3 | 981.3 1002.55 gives 0.86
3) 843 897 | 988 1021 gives 1.01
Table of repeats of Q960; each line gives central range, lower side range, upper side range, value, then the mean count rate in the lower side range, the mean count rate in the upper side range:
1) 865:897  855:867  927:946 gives 0.2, 5.05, 5.48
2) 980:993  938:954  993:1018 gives 2.1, 5.49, 5.2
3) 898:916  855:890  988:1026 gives 0.3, 5.11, 5.22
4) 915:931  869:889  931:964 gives -0.1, 5.17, 5.05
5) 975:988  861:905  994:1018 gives 3.1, 5.12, 5.21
